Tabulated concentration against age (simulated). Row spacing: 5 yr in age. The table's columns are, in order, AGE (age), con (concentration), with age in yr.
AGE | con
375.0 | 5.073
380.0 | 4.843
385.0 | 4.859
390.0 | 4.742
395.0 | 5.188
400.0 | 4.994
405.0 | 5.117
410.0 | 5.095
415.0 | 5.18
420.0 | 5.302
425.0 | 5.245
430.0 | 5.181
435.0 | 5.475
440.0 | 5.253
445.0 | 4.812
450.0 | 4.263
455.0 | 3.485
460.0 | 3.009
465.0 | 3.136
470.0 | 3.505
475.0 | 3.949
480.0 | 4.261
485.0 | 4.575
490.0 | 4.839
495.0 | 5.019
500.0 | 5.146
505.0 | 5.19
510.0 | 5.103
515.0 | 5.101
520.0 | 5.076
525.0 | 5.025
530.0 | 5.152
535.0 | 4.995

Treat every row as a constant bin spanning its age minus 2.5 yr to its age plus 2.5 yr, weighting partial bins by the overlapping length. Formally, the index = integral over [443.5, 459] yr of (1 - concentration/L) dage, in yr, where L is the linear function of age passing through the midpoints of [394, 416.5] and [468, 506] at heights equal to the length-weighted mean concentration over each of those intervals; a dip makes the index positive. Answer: 2.5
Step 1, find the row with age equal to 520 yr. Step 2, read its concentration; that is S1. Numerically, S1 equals 5.076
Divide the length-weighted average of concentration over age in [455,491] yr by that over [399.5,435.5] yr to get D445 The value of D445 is 0.74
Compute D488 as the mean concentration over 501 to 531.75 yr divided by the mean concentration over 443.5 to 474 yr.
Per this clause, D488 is 1.4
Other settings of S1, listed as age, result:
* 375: 5.073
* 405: 5.117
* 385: 4.859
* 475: 3.949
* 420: 5.302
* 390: 4.742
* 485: 4.575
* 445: 4.812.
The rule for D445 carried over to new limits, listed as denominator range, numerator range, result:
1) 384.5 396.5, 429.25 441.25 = 1.08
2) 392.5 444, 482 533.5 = 0.97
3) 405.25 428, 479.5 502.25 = 0.93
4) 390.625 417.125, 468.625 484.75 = 0.79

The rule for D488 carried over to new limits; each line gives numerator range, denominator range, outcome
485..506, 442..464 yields 1.29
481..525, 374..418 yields 0.99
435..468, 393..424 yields 0.80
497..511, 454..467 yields 1.62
